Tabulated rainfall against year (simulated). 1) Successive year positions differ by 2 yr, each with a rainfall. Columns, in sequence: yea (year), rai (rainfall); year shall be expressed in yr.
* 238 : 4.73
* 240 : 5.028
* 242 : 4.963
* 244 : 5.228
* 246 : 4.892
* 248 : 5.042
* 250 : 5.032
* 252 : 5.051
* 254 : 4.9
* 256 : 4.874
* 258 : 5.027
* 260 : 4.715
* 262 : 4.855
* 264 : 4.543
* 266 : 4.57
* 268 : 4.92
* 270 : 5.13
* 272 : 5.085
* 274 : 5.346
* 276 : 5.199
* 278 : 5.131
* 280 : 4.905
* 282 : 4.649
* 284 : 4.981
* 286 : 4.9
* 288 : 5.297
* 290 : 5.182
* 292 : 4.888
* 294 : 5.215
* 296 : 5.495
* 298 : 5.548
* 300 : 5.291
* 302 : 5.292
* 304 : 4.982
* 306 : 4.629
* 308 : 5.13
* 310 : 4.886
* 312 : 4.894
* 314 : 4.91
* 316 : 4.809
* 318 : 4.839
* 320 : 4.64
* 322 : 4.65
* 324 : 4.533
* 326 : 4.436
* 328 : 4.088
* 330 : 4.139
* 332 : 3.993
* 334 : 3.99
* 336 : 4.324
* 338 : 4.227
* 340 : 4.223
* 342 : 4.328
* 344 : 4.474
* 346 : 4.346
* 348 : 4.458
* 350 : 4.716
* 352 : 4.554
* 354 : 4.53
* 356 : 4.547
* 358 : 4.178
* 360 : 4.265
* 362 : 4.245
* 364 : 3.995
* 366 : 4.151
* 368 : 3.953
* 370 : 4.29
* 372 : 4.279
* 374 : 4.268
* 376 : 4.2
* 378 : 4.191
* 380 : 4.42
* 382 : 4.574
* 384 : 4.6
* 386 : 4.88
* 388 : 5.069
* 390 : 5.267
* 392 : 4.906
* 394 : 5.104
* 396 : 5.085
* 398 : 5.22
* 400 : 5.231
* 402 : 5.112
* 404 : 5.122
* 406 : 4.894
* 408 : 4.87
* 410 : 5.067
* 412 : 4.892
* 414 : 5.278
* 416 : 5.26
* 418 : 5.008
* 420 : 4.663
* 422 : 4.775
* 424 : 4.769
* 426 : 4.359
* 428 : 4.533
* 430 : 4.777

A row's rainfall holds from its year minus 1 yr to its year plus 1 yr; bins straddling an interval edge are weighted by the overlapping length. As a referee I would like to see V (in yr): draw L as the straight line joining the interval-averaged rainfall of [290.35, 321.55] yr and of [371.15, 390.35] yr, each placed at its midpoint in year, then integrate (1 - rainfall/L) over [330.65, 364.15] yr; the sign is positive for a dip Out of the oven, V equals 3.1 yr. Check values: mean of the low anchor 5.03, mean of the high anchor 4.55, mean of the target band 4.32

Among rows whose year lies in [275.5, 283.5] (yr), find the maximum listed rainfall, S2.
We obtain 5.199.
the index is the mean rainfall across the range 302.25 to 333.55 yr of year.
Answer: 4.64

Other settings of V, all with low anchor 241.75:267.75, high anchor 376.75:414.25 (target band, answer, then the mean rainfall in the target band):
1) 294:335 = 1.2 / 4.77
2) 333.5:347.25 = 1.8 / 4.29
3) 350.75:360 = 0.9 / 4.44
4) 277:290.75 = -0.3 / 5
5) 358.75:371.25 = 1.9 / 4.15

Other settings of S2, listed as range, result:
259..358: 5.548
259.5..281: 5.346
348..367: 4.716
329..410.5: 5.267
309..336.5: 4.91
